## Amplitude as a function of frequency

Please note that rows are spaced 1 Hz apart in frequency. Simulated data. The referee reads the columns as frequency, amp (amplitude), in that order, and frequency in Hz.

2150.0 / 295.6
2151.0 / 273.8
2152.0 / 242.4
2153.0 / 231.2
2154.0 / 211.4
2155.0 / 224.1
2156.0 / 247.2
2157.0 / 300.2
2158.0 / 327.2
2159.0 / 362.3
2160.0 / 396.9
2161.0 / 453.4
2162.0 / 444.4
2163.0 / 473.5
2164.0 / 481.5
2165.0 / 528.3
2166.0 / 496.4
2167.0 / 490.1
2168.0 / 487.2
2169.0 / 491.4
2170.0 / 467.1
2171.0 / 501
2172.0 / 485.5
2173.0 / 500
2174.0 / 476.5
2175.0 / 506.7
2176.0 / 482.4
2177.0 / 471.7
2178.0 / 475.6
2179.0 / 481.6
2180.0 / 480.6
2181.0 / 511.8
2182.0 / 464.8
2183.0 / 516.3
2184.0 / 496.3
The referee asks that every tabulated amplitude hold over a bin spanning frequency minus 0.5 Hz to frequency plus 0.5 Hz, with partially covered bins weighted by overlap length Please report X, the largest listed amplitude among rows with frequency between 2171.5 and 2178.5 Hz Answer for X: 506.7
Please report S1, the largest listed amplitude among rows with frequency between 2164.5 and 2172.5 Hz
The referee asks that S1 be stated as 528.3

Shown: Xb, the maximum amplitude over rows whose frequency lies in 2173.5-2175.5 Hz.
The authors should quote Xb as 506.7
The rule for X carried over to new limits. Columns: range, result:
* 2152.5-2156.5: 247.2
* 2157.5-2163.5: 473.5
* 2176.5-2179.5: 481.6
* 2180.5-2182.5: 511.8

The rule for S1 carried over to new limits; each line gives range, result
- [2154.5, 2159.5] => 362.3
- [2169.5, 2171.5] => 501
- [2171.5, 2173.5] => 500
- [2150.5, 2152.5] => 273.8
